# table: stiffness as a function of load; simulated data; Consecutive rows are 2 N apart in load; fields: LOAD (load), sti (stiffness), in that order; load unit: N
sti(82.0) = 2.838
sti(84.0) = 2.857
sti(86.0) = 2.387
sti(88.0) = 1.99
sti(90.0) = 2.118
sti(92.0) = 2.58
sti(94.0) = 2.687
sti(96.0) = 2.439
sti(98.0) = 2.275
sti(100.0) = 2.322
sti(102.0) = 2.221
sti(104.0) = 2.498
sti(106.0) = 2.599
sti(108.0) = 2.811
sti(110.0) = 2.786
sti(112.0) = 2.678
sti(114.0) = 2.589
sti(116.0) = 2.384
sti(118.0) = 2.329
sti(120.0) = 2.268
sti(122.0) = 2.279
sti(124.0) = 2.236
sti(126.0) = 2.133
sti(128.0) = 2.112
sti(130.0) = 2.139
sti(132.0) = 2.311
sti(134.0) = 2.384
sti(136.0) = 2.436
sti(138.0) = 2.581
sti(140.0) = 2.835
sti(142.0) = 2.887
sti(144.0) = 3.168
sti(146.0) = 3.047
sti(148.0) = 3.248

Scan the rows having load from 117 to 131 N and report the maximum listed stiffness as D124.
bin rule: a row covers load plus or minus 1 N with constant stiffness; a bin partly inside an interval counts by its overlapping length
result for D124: 2.329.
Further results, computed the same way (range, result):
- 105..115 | 2.811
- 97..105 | 2.498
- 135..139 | 2.581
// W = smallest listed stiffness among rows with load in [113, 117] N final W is 2.384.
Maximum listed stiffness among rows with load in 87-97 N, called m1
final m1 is 2.687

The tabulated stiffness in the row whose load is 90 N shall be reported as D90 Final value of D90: 2.118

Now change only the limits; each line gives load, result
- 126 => 2.133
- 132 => 2.311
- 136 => 2.436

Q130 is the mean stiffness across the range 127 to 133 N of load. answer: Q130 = 2.19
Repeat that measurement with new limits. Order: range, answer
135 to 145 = 2.78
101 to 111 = 2.58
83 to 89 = 2.41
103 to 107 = 2.55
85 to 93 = 2.27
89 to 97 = 2.46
